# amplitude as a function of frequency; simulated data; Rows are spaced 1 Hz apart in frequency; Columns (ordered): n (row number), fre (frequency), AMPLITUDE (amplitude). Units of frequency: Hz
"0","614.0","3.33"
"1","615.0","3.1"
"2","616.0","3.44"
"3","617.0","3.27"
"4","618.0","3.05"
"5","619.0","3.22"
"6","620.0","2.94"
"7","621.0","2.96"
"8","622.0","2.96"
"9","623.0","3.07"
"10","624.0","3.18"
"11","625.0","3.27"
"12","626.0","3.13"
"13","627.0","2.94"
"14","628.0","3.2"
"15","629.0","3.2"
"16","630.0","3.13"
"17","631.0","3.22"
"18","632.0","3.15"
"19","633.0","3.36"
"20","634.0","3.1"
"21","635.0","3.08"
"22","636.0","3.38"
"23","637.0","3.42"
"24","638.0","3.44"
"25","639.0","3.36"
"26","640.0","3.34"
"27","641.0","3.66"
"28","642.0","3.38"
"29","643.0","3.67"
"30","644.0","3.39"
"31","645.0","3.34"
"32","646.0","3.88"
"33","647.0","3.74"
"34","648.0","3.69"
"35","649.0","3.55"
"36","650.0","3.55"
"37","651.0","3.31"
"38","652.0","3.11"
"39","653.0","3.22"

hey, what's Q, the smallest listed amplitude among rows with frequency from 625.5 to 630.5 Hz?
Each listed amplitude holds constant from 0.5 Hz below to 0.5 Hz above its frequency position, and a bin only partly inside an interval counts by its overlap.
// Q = 2.94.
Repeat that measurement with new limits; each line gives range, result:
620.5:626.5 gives 2.96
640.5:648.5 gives 3.34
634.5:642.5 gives 3.08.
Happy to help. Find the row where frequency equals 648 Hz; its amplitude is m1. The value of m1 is 3.69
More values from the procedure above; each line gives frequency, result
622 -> 2.96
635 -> 3.08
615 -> 3.1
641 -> 3.66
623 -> 3.07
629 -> 3.2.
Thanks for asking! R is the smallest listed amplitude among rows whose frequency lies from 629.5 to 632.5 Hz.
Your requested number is 3.13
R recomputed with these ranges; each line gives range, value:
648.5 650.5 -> 3.55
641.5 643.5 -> 3.38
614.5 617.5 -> 3.1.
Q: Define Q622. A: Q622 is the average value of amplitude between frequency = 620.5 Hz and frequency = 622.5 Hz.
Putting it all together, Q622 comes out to 2.96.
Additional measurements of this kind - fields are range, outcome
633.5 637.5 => 3.25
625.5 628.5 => 3.09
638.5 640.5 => 3.35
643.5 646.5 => 3.54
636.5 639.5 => 3.41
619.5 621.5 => 2.95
